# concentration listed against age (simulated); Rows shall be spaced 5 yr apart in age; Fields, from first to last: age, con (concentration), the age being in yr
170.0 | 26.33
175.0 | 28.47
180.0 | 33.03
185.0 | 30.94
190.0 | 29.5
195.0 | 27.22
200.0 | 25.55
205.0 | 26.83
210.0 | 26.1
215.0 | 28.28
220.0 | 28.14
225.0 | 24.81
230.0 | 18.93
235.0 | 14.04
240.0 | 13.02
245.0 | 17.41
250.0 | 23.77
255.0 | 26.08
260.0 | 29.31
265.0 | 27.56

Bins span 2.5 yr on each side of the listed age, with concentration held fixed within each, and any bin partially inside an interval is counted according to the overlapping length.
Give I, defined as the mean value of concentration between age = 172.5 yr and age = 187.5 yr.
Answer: 30.8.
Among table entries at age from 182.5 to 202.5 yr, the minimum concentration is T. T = 25.55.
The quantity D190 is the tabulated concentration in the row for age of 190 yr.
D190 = 29.5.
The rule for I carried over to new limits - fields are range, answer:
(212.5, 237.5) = 22.8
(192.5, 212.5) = 26.4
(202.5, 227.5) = 26.8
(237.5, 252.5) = 18.1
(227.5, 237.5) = 16.5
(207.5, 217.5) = 27.2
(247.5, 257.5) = 24.9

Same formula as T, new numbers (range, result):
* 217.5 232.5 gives 18.93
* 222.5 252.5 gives 13.02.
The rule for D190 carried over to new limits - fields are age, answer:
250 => 23.77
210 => 26.1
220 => 28.14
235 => 14.04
